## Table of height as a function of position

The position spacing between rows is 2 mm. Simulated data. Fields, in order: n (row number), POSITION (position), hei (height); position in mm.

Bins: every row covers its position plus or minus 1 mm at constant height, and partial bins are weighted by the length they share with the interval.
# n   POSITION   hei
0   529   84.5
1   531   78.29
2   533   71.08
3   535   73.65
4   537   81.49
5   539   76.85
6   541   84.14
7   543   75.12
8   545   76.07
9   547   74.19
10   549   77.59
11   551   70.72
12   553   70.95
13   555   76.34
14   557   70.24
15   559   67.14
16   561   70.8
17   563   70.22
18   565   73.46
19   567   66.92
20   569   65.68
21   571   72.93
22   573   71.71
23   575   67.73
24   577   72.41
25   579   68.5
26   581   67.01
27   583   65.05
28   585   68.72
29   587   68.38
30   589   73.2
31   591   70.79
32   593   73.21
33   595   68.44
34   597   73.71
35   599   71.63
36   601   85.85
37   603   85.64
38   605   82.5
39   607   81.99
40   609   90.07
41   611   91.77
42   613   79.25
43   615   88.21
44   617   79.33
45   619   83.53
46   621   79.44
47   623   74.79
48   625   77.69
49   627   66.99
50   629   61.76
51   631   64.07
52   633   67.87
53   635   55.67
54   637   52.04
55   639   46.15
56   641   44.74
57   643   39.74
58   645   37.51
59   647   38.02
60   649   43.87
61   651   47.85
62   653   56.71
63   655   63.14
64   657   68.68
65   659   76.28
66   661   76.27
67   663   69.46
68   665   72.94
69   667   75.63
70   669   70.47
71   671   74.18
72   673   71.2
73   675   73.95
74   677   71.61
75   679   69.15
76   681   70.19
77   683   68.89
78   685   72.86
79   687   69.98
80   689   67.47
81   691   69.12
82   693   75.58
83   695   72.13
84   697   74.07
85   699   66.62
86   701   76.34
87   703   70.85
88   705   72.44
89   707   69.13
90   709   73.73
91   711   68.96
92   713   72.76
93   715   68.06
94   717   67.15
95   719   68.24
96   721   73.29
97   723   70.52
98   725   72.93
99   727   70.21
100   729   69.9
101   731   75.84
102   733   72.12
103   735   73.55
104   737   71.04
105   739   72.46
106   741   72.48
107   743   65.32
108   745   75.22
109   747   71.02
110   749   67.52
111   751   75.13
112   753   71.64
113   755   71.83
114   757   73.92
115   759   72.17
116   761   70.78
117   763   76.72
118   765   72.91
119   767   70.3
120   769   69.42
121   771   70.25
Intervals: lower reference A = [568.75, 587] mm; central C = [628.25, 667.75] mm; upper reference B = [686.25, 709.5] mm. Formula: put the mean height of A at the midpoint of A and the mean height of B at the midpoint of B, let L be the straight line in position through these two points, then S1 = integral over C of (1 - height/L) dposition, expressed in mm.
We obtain 7.1 mm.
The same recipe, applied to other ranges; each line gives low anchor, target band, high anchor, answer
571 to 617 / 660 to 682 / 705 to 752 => 0.26 mm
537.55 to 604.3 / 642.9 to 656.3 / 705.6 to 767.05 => 4.54 mm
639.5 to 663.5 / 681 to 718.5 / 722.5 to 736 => -3.08 mm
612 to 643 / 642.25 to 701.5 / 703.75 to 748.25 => 2.61 mm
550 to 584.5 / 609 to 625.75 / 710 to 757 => -2.87 mm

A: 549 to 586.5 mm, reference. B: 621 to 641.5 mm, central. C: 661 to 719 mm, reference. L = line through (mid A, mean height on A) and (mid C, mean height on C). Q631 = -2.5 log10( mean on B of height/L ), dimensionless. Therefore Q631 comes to 0.134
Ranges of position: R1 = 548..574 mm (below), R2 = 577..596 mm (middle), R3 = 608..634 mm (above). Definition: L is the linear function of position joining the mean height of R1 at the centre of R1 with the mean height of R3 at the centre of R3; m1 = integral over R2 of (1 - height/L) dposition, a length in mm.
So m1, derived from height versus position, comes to 1.1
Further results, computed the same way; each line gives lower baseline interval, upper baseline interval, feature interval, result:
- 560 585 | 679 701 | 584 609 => -2.25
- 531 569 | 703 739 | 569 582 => 0.63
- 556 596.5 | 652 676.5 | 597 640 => -2.69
